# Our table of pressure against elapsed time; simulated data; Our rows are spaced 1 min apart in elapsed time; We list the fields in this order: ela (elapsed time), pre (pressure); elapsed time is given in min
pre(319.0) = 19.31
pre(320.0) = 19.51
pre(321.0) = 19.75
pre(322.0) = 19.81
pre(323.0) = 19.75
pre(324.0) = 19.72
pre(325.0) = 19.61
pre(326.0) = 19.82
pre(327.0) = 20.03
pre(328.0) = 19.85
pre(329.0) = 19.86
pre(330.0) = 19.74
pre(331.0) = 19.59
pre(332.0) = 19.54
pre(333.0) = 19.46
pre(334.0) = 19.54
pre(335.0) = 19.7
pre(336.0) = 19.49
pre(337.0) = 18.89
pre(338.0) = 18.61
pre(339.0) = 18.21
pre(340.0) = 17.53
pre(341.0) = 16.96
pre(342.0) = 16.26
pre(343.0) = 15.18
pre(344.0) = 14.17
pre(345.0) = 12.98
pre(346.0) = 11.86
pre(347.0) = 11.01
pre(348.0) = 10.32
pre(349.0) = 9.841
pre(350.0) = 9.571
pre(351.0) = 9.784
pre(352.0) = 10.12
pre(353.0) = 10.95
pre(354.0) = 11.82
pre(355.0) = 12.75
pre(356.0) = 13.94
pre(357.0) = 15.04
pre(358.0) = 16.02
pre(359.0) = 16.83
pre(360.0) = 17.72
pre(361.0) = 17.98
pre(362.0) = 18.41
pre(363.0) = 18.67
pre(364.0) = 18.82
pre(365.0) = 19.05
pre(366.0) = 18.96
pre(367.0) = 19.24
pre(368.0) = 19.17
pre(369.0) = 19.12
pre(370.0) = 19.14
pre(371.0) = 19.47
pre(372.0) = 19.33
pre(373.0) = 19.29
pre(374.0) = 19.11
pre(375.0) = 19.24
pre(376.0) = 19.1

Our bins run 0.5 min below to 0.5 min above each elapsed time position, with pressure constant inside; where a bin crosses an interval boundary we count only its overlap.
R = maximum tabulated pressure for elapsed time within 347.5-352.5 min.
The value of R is 10.32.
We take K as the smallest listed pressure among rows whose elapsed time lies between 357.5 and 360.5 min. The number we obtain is 16.02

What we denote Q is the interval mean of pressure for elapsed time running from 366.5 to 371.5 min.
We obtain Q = 19.2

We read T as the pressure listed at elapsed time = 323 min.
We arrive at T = 19.75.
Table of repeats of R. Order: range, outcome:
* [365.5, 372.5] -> 19.47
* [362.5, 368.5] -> 19.24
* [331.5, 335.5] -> 19.7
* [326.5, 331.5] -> 20.03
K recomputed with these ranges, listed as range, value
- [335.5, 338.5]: 18.61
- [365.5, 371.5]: 18.96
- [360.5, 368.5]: 17.98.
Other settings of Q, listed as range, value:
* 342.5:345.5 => 14.1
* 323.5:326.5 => 19.7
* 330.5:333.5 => 19.5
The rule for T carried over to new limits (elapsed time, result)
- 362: 18.41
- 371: 19.47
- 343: 15.18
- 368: 19.17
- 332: 19.54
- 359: 16.83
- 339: 18.21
